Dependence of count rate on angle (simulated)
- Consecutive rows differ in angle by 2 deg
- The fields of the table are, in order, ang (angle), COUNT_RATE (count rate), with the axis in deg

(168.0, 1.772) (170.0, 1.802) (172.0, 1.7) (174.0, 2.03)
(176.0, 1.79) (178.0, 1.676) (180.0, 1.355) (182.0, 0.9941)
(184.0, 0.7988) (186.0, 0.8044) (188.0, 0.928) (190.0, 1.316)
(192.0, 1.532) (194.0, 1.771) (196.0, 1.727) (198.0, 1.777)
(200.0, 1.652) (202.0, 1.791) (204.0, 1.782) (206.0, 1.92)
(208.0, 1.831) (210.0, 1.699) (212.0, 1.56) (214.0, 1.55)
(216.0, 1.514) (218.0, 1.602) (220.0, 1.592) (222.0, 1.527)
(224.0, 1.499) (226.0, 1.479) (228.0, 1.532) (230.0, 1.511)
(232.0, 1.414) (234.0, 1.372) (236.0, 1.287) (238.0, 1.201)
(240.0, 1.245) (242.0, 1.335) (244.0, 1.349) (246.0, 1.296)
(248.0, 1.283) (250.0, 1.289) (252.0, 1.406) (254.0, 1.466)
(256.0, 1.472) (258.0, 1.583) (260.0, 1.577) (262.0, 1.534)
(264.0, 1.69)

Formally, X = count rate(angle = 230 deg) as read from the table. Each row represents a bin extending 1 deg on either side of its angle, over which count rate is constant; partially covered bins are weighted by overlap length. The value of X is 1.511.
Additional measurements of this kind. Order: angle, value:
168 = 1.772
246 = 1.296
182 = 0.9941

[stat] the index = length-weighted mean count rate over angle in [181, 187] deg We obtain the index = 0.866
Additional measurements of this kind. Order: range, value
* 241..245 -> 1.34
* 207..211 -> 1.77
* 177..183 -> 1.34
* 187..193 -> 1.26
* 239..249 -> 1.3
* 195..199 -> 1.75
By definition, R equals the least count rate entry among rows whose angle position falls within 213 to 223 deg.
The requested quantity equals 1.514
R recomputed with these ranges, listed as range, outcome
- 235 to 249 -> 1.201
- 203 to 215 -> 1.55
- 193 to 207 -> 1.652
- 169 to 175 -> 1.7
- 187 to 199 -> 0.928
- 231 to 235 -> 1.372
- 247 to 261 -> 1.283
